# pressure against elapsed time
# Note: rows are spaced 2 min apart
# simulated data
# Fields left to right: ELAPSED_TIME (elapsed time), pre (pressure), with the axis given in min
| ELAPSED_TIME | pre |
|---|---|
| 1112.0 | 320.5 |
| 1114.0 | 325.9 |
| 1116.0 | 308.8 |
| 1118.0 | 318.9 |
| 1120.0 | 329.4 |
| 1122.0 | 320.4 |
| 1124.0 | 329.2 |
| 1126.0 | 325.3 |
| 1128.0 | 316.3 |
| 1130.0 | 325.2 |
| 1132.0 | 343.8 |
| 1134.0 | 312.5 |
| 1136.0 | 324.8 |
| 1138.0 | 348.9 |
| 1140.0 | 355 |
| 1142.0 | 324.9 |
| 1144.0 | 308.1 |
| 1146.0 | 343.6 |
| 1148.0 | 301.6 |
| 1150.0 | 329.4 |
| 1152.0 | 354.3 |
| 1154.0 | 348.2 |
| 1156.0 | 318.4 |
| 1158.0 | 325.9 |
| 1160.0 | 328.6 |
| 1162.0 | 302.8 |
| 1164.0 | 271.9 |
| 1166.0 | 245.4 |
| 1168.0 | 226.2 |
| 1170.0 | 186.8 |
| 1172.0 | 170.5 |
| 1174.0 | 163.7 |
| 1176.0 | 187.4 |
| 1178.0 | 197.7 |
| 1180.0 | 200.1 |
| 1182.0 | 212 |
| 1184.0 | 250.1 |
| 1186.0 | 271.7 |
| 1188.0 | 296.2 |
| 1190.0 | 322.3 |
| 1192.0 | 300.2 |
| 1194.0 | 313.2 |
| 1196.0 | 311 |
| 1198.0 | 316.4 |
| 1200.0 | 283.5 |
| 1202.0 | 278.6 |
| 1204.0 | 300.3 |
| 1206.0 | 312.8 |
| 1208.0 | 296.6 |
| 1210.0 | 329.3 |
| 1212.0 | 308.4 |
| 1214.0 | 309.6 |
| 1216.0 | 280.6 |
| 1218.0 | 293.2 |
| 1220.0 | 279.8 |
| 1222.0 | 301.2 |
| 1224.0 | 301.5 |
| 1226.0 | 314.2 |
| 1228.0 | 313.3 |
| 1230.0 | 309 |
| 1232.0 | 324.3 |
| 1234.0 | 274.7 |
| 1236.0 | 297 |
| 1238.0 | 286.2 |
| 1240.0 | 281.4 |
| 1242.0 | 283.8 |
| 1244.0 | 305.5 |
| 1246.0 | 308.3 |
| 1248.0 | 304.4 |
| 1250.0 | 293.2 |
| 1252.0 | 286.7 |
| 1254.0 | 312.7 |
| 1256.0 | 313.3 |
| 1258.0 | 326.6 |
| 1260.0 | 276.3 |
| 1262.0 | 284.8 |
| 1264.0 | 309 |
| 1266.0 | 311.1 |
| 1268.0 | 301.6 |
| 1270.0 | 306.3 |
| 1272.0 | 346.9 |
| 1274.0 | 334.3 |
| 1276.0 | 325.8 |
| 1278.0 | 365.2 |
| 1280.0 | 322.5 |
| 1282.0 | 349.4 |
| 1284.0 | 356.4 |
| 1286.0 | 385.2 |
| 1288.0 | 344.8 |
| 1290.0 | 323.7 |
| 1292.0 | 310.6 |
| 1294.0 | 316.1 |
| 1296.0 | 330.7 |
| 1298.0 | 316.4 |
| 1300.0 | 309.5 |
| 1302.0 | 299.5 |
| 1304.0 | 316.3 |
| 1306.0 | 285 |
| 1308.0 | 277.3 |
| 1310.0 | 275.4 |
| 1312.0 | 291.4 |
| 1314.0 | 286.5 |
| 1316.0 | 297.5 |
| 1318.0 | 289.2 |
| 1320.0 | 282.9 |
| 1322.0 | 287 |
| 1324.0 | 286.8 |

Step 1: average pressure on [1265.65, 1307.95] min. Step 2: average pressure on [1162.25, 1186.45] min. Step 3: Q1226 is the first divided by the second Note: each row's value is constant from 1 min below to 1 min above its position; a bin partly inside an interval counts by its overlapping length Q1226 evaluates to 1.50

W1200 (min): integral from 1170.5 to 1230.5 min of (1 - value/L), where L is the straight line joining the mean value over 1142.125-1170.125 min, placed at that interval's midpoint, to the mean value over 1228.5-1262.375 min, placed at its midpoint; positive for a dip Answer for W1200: 4.9 min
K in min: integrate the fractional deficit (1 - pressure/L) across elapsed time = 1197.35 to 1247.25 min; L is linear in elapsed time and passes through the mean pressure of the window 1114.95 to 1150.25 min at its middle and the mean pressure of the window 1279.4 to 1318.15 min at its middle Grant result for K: 3.2 min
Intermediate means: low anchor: 326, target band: 299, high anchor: 315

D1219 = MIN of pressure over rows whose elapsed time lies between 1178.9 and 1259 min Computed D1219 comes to 200.1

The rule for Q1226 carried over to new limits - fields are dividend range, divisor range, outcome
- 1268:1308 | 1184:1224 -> 1.09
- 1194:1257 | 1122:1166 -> 0.93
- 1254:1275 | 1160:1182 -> 1.41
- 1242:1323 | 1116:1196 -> 1.07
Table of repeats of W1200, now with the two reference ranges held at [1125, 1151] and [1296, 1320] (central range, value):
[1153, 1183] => 7.1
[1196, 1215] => 0.6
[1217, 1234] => 0.5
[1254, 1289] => -2.8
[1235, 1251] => 0.7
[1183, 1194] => 1.0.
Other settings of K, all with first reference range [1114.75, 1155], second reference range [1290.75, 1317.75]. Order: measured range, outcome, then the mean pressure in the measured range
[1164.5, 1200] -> 8.2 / 247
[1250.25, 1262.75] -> 0.4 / 300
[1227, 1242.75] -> 0.8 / 296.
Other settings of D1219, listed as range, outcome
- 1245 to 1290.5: 276.3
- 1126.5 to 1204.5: 163.7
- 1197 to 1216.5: 278.6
